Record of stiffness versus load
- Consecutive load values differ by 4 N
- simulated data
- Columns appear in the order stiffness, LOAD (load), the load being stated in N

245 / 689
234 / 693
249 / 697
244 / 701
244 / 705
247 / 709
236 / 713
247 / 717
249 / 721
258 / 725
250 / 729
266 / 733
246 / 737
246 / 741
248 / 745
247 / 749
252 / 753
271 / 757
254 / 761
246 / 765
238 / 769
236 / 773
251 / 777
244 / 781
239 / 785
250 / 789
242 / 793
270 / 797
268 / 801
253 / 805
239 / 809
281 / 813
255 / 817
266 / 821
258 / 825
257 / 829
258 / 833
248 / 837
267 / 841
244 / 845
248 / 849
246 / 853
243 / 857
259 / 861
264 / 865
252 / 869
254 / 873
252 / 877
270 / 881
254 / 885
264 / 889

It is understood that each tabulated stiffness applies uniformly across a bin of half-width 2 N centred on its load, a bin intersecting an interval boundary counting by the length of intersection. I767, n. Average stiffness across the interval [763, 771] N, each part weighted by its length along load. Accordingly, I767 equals 242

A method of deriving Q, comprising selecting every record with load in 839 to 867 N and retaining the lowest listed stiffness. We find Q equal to 243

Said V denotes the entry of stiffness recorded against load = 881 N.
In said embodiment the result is 270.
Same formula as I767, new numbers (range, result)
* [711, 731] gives 248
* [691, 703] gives 242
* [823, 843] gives 258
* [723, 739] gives 255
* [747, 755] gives 250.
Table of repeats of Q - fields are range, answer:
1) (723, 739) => 246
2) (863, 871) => 252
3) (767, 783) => 236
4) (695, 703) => 244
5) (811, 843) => 248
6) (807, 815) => 239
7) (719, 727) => 249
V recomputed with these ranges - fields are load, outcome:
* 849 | 248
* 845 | 244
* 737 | 246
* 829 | 257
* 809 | 239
